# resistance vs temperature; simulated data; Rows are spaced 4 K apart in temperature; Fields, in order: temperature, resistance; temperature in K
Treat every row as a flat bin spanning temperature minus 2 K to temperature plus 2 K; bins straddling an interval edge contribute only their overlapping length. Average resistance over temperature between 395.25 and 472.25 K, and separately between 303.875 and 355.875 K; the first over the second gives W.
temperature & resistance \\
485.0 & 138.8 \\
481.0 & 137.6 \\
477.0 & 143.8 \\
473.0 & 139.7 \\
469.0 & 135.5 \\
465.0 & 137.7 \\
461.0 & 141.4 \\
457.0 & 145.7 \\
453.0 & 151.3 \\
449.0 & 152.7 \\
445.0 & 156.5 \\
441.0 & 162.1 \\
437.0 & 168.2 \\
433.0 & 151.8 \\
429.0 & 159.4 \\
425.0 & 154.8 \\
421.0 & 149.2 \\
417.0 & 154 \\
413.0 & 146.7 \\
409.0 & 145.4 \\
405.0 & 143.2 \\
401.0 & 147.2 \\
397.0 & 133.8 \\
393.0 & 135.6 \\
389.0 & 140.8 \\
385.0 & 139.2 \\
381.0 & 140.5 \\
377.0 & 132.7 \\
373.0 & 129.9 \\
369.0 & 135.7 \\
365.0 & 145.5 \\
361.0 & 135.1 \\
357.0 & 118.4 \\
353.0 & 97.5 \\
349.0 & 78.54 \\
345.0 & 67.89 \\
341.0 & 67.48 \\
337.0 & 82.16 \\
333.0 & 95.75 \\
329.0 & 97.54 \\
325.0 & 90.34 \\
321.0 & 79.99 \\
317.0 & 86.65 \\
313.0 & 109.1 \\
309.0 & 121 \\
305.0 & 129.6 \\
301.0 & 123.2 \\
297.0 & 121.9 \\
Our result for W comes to 1.6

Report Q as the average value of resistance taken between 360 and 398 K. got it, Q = 137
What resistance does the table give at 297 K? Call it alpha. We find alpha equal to 121.9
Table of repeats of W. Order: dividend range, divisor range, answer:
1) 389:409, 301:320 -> 1.26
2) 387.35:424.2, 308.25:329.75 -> 1.50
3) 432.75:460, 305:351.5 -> 1.71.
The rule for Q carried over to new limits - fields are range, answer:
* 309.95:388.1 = 108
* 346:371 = 116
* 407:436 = 152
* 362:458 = 147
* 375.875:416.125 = 141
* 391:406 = 140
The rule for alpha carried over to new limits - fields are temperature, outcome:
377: 132.7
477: 143.8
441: 162.1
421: 149.2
